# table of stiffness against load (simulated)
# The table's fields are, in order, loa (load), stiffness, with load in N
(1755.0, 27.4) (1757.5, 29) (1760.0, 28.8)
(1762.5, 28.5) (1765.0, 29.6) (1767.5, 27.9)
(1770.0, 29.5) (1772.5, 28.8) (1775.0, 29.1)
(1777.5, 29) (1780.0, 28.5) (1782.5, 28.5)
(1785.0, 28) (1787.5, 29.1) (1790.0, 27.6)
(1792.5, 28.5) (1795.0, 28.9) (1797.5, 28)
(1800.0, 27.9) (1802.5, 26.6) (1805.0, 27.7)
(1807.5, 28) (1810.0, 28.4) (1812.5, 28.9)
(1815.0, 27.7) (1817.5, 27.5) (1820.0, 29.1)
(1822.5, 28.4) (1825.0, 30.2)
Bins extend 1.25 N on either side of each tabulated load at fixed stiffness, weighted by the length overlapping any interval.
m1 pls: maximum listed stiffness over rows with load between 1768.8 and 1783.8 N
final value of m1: 29.5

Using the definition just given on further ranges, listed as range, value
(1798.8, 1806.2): 27.9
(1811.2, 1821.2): 29.1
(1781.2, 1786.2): 28.5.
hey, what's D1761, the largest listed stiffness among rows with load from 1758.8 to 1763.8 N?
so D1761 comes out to 28.8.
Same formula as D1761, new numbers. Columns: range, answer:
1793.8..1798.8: 28.9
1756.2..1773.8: 29.6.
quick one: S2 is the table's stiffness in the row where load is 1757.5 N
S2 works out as 29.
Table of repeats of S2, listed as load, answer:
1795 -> 28.9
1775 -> 29.1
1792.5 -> 28.5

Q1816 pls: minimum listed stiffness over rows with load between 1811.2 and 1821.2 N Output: 27.5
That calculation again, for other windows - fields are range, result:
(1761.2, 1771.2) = 27.9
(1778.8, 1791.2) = 27.6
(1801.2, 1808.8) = 26.6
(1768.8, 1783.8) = 28.5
